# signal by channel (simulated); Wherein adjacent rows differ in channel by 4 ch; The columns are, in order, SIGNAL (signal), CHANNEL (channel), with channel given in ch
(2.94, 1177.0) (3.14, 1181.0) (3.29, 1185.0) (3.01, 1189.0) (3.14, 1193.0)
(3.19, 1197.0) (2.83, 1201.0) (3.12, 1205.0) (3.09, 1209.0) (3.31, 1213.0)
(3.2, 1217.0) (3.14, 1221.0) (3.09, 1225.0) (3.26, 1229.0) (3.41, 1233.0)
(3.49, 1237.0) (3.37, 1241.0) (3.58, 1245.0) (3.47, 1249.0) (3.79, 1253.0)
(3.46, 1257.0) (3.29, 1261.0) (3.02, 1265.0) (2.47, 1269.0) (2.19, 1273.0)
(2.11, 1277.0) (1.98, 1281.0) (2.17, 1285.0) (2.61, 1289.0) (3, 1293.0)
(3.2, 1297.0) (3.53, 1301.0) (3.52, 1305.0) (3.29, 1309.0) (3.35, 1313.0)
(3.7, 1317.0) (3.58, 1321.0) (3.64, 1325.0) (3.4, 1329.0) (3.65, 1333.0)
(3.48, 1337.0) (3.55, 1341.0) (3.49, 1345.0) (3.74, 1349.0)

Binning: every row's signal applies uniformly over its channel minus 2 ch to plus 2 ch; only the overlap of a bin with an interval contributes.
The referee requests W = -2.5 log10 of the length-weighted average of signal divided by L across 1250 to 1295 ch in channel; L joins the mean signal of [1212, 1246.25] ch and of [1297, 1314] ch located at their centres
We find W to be 0.22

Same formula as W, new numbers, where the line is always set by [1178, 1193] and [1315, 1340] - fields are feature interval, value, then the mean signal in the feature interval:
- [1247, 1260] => -0.065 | 3.55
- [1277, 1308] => 0.224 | 2.82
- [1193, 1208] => 0.041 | 3.06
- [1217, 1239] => -0.002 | 3.27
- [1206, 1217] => 0.007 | 3.19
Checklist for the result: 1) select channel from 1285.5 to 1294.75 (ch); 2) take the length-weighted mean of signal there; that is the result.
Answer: 2.7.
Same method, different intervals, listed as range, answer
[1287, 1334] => 3.37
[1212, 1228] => 3.18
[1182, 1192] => 3.15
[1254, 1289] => 2.62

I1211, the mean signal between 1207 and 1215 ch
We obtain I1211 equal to 3.2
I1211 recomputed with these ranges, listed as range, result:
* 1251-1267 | 3.39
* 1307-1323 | 3.48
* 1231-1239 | 3.45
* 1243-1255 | 3.61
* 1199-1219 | 3.11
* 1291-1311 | 3.31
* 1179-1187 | 3.21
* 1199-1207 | 2.98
